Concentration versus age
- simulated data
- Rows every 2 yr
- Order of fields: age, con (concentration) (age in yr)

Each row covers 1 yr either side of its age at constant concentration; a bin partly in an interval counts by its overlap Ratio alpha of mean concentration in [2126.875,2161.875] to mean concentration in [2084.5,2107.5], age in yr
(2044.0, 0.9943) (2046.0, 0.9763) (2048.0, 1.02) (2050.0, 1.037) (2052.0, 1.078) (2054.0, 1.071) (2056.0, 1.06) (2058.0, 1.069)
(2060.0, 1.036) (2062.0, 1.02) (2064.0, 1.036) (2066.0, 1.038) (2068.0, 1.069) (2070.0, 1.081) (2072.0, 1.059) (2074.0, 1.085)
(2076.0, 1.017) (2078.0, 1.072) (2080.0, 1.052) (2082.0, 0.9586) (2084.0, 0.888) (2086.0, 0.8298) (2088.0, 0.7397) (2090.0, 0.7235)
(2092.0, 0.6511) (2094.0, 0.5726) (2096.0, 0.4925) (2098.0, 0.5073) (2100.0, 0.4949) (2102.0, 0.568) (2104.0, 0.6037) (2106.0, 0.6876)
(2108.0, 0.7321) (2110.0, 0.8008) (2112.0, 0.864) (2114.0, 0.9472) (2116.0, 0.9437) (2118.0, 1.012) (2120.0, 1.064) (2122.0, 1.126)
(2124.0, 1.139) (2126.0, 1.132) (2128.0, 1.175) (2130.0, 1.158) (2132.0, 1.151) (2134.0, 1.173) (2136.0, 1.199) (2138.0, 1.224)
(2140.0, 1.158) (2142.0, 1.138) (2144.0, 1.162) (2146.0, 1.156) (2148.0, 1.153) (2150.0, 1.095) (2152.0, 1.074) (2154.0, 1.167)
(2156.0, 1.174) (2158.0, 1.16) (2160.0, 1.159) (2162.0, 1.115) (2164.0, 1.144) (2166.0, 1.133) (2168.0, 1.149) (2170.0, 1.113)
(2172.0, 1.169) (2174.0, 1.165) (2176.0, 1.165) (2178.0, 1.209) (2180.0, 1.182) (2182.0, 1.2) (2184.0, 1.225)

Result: 1.83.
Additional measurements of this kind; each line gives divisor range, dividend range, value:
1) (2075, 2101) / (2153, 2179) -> 1.50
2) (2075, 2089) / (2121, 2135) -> 1.23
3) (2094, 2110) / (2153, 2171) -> 1.92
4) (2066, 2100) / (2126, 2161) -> 1.35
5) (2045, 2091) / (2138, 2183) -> 1.15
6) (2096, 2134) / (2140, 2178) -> 1.29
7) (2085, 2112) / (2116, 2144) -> 1.74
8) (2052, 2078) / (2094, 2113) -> 0.60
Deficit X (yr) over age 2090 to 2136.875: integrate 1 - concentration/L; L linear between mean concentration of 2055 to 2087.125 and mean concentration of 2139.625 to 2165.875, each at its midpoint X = 9.3 yr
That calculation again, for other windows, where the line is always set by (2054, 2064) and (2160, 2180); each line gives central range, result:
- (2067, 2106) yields 9.5 yr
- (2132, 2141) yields -0.5 yr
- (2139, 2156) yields -0.1 yr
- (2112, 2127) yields 0.9 yr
